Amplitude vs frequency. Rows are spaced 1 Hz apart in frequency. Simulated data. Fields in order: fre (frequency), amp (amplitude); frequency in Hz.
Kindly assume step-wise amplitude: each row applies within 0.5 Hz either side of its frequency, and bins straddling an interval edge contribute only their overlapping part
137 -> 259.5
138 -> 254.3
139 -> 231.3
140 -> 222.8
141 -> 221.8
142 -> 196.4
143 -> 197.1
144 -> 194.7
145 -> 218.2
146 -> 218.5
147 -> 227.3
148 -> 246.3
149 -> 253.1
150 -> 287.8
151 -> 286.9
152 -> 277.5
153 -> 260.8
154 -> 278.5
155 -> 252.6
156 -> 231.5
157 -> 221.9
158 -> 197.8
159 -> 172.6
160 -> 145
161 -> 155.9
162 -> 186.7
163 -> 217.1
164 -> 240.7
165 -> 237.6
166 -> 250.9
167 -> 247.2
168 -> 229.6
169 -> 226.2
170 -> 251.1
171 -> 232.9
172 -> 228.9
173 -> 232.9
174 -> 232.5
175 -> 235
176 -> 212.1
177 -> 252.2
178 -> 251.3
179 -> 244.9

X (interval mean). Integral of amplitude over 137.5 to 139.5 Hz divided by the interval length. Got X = 243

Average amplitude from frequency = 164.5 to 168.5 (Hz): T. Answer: 241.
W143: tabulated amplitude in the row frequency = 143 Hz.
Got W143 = 197.1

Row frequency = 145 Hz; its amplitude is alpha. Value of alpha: 218.2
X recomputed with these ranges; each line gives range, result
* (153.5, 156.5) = 254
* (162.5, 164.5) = 229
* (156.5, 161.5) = 179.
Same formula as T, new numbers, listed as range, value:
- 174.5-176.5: 224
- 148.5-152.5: 276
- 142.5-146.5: 207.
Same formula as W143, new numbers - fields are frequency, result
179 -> 244.9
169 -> 226.2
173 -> 232.9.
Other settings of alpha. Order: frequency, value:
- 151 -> 286.9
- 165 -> 237.6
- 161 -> 155.9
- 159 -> 172.6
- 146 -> 218.5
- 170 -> 251.1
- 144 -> 194.7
